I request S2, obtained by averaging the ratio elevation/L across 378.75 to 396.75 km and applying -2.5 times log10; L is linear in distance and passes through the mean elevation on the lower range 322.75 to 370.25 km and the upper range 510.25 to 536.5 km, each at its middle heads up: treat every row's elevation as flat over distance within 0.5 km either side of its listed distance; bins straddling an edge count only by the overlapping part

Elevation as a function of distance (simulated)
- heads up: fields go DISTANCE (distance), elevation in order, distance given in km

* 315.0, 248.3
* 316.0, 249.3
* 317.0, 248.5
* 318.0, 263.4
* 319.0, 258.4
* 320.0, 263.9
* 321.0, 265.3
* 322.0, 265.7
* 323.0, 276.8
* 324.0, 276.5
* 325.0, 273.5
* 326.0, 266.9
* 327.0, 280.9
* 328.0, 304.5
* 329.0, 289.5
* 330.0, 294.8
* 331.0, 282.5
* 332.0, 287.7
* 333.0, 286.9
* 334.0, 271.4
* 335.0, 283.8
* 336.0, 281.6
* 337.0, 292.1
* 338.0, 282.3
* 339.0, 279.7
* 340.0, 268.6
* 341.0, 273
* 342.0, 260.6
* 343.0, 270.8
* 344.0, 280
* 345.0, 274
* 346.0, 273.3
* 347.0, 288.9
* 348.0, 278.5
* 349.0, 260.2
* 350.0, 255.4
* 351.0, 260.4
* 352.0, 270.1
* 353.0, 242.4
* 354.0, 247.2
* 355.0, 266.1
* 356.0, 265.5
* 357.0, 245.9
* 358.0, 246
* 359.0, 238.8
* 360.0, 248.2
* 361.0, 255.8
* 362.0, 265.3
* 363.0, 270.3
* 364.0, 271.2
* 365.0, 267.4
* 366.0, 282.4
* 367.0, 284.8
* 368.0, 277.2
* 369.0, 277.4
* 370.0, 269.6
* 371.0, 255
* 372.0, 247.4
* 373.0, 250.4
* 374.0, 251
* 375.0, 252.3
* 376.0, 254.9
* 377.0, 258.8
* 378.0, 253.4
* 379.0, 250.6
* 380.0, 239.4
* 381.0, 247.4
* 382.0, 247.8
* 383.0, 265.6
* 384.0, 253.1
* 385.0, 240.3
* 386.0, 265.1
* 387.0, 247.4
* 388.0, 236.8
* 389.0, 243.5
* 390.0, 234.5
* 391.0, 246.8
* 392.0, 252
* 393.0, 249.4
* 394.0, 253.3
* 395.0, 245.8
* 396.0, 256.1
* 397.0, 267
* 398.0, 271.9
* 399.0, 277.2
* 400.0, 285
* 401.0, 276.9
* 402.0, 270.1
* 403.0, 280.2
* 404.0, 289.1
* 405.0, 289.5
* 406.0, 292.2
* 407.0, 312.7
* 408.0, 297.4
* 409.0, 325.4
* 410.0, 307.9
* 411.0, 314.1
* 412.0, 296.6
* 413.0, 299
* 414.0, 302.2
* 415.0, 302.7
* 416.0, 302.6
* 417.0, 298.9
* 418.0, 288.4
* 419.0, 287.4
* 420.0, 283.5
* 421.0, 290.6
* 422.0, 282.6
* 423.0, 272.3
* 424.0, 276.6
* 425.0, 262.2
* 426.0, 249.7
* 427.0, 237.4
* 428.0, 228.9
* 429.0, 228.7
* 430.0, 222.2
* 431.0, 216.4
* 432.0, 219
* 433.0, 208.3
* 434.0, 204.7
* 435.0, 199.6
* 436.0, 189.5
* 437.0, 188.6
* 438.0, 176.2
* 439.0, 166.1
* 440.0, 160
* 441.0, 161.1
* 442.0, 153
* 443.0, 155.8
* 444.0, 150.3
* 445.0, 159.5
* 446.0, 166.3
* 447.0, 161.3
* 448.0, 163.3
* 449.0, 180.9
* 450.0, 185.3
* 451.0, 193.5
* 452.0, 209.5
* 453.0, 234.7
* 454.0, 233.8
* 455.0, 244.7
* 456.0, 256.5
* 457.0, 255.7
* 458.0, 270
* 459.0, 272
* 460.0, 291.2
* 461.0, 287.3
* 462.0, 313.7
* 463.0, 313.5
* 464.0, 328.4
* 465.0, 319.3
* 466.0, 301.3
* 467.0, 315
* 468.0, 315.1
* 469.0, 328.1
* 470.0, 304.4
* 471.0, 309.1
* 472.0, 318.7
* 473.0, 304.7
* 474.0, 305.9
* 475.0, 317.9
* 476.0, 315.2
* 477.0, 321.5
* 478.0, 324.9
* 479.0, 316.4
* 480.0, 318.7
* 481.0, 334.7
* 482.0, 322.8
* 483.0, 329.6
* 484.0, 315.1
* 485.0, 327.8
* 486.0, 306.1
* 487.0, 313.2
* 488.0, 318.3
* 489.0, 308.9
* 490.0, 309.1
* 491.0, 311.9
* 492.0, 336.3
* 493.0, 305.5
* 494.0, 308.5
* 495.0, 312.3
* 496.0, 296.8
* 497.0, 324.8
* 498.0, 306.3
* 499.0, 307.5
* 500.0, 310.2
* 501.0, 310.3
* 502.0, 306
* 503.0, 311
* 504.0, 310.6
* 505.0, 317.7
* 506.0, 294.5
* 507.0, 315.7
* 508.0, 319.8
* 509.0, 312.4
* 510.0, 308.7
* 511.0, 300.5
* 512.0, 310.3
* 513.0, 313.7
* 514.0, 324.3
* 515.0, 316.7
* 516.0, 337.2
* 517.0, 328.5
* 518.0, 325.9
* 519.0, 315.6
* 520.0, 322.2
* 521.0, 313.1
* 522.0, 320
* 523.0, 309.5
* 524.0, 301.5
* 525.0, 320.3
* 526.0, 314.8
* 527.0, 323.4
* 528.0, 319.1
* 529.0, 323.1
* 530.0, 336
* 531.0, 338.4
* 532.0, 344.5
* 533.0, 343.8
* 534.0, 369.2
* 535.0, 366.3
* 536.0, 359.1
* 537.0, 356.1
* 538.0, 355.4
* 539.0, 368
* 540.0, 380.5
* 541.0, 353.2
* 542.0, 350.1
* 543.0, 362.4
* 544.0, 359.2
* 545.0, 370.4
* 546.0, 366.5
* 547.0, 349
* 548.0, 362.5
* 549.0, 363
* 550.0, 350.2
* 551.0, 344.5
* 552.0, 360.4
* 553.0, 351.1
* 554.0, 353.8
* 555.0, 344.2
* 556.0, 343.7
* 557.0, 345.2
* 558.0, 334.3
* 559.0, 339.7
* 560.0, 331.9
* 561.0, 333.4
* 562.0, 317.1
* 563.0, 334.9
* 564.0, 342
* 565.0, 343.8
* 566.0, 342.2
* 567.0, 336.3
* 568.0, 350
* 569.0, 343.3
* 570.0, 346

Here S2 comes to 0.15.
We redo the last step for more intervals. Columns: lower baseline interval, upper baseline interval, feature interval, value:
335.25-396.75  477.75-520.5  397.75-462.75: 0.17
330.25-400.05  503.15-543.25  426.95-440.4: 0.40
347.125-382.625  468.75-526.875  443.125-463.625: 0.29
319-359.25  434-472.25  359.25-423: -0.07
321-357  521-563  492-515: 0.07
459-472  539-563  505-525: 0.06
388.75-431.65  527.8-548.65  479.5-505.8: 0.04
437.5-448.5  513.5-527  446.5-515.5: -0.24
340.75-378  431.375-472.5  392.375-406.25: -0.09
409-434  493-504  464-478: -0.07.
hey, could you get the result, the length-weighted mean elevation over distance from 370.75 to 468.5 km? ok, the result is 251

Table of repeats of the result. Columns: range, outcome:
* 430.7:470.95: 230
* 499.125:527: 315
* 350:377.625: 260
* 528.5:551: 356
